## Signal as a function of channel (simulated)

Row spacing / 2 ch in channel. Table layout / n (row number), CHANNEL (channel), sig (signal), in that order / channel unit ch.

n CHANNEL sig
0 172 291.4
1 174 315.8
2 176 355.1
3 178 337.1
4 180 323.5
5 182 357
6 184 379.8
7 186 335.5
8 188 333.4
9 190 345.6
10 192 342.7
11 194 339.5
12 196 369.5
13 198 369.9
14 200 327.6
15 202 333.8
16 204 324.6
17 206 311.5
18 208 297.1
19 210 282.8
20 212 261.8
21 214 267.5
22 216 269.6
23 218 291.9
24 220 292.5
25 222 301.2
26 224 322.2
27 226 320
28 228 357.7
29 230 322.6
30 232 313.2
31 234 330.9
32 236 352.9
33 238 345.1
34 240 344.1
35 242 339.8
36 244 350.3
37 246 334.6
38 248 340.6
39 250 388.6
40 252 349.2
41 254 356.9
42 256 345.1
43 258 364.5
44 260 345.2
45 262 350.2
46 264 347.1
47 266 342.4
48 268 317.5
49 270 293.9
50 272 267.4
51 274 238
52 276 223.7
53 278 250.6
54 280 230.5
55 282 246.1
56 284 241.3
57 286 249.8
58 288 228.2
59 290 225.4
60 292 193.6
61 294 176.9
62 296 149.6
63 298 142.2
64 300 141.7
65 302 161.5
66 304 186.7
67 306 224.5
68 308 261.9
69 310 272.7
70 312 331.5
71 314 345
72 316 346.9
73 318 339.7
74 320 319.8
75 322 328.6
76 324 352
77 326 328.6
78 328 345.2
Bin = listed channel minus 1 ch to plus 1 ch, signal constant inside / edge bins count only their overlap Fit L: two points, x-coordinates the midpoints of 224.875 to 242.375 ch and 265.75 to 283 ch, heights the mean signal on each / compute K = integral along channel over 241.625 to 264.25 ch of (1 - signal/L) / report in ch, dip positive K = -3.7 ch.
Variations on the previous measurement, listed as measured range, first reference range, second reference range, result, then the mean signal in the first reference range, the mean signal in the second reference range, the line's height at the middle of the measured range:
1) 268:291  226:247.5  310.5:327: 6.0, 338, 335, 336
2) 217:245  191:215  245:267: 0.7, 319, 351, 336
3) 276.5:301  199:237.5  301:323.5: 7.1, 310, 285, 291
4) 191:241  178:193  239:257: 4.0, 345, 350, 347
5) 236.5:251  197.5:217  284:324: -3.5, 303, 246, 282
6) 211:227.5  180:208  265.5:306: 0.8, 341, 224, 309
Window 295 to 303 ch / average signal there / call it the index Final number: 149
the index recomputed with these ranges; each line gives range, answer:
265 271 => 318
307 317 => 312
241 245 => 345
